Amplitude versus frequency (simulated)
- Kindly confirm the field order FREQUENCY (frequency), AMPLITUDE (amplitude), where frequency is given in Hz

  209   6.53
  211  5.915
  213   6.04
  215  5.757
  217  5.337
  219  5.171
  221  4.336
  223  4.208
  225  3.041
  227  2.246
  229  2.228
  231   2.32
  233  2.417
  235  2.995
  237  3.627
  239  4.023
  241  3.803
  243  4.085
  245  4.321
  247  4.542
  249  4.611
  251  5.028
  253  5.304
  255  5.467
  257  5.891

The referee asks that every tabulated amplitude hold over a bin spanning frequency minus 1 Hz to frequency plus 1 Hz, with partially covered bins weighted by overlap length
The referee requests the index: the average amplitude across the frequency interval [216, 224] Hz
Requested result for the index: 4.76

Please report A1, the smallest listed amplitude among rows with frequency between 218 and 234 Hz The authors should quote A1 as 2.228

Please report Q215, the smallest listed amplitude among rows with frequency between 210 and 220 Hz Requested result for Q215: 5.171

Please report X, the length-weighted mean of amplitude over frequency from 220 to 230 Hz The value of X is 3.21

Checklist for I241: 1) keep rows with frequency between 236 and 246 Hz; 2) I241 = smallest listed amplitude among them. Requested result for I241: 3.627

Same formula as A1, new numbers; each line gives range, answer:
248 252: 4.611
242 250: 4.085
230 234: 2.32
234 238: 2.995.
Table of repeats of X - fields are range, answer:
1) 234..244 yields 3.71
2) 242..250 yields 4.39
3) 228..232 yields 2.27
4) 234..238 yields 3.31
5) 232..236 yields 2.71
